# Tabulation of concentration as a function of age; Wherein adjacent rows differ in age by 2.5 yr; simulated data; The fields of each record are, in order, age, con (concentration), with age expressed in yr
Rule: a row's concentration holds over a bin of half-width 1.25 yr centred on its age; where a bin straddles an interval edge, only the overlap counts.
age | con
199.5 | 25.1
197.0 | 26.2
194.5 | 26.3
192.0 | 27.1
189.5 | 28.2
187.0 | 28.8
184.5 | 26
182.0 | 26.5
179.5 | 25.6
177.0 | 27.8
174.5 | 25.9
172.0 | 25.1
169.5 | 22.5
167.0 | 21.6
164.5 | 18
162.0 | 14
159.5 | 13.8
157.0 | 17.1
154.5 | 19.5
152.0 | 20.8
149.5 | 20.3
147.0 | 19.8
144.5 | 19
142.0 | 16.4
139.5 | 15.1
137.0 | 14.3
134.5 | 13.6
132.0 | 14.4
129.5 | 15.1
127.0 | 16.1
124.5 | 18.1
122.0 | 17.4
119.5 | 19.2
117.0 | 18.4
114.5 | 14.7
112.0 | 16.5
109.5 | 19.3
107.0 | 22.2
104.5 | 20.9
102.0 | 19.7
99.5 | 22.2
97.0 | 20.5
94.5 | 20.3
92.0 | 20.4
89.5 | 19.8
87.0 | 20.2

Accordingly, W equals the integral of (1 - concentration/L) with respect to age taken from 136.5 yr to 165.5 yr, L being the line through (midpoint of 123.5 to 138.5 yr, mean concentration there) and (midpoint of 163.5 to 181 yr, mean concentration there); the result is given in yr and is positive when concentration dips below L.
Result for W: 2.8 yr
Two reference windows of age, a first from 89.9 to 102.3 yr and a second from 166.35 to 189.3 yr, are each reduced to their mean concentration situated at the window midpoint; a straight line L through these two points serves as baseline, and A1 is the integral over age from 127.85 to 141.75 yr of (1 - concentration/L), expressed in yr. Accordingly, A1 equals 5.05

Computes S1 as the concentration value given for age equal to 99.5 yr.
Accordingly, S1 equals 22.2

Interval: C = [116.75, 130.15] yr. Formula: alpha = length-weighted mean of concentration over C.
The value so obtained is 17.4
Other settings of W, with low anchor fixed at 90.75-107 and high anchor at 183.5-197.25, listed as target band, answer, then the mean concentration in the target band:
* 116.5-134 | 4.52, 16.8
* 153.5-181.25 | 4.94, 21.1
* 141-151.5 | 2.20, 19.1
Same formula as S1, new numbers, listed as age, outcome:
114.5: 14.7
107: 22.2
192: 27.1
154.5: 19.5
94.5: 20.3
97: 20.5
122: 17.4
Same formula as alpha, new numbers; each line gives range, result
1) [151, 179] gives 20.7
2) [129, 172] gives 17.6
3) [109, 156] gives 17.2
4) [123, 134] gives 15.8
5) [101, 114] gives 19.4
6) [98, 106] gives 21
